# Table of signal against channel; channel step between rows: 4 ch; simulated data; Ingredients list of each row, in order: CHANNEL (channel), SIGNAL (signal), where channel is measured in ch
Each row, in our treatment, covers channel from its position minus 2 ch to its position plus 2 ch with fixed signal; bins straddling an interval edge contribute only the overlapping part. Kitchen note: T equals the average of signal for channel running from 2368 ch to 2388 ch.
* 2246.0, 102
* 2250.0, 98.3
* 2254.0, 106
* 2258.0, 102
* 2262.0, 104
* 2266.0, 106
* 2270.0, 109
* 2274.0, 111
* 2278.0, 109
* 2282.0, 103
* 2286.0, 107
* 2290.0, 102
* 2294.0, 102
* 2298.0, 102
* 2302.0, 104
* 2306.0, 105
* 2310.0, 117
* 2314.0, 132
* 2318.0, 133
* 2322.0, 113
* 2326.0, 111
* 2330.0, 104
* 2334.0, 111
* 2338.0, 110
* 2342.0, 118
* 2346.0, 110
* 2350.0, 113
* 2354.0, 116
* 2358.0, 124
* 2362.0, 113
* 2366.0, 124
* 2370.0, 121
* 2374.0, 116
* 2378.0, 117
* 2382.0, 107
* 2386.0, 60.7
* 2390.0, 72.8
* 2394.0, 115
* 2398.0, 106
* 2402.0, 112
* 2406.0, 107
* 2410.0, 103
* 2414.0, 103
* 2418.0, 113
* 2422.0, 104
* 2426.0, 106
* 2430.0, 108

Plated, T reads 104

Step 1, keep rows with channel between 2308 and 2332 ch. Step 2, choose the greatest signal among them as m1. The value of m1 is 133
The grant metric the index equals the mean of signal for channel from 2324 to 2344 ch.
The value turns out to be 111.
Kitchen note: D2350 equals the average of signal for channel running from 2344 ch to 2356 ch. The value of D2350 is 113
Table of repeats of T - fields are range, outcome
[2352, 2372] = 120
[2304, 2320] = 122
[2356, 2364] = 118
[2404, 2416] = 104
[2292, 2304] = 103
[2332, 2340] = 110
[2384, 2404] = 93.3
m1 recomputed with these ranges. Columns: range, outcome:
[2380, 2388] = 107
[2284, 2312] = 117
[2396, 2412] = 112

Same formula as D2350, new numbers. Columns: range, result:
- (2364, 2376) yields 120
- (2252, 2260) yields 104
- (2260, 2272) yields 106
